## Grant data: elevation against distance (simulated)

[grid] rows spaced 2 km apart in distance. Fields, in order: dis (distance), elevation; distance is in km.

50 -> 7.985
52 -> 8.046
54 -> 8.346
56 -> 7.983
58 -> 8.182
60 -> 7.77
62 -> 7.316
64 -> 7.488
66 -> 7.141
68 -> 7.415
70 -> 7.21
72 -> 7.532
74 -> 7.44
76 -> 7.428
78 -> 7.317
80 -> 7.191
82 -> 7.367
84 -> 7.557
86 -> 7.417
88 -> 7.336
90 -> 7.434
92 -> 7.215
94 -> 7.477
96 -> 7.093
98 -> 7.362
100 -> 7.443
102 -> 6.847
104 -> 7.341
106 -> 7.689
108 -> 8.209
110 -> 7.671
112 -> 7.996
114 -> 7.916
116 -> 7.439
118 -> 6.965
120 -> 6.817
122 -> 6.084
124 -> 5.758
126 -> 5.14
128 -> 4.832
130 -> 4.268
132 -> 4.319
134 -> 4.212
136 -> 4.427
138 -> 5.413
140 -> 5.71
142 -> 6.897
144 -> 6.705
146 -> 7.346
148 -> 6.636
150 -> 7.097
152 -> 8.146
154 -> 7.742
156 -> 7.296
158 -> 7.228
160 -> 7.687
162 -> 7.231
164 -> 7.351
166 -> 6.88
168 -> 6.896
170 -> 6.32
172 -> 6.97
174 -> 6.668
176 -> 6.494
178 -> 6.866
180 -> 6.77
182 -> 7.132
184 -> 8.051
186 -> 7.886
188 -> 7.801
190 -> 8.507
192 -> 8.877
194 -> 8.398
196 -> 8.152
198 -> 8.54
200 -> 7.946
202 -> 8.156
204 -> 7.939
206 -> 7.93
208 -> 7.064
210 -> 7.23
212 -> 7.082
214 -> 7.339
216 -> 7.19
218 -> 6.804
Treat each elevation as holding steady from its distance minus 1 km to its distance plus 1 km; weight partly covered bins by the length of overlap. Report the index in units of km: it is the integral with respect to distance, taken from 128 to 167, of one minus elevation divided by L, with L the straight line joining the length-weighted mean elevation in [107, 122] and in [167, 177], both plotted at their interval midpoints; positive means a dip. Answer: 3.2 km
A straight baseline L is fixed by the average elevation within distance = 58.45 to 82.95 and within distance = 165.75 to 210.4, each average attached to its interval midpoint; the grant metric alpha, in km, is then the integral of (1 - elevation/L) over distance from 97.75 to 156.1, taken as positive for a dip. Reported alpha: 7.1 km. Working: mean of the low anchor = 7.4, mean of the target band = 6.57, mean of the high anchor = 7.56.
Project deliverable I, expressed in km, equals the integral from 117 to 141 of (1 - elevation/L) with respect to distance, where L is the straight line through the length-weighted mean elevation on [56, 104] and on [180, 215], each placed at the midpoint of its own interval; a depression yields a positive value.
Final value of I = 7.1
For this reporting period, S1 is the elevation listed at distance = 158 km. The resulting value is 7.228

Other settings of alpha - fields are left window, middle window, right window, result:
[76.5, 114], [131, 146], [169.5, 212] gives 4.01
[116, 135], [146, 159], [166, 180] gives -2.46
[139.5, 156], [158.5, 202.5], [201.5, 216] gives -1.24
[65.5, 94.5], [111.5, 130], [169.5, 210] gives 2.67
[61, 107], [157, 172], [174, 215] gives 1.02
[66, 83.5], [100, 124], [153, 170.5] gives -0.02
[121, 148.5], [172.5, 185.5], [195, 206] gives 0.45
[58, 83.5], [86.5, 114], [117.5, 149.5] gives -3.65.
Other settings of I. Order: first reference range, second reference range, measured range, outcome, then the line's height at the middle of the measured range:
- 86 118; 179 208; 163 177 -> 1.87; 7.85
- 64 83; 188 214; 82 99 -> 0.15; 7.43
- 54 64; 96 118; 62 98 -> 1.63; 7.71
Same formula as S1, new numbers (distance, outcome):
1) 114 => 7.916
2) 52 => 8.046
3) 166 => 6.88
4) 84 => 7.557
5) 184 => 8.051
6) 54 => 8.346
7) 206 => 7.93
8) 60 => 7.77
